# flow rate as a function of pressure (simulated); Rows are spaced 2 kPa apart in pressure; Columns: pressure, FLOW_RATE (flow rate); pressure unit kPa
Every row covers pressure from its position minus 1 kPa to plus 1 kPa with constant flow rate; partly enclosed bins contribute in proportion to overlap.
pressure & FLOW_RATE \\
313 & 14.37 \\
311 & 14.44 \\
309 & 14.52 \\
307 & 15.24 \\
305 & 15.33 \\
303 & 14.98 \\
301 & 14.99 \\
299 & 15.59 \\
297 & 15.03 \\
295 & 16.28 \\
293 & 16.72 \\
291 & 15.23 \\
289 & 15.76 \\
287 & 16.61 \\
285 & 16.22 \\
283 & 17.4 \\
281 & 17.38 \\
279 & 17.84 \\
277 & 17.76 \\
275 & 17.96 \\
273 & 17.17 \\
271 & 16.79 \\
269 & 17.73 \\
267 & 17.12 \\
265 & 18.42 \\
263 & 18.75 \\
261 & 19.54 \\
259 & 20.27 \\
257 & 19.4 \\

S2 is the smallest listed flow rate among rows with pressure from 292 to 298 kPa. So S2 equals 15.03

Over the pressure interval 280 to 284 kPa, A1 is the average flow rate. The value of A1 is 17.4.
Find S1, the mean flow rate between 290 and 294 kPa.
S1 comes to 16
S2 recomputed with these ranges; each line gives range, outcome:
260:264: 18.75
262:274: 16.79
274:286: 16.22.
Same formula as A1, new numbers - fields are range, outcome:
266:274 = 17.2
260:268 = 18.5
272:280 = 17.7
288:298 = 15.8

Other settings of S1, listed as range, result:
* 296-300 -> 15.3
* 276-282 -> 17.7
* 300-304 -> 15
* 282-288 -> 16.7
